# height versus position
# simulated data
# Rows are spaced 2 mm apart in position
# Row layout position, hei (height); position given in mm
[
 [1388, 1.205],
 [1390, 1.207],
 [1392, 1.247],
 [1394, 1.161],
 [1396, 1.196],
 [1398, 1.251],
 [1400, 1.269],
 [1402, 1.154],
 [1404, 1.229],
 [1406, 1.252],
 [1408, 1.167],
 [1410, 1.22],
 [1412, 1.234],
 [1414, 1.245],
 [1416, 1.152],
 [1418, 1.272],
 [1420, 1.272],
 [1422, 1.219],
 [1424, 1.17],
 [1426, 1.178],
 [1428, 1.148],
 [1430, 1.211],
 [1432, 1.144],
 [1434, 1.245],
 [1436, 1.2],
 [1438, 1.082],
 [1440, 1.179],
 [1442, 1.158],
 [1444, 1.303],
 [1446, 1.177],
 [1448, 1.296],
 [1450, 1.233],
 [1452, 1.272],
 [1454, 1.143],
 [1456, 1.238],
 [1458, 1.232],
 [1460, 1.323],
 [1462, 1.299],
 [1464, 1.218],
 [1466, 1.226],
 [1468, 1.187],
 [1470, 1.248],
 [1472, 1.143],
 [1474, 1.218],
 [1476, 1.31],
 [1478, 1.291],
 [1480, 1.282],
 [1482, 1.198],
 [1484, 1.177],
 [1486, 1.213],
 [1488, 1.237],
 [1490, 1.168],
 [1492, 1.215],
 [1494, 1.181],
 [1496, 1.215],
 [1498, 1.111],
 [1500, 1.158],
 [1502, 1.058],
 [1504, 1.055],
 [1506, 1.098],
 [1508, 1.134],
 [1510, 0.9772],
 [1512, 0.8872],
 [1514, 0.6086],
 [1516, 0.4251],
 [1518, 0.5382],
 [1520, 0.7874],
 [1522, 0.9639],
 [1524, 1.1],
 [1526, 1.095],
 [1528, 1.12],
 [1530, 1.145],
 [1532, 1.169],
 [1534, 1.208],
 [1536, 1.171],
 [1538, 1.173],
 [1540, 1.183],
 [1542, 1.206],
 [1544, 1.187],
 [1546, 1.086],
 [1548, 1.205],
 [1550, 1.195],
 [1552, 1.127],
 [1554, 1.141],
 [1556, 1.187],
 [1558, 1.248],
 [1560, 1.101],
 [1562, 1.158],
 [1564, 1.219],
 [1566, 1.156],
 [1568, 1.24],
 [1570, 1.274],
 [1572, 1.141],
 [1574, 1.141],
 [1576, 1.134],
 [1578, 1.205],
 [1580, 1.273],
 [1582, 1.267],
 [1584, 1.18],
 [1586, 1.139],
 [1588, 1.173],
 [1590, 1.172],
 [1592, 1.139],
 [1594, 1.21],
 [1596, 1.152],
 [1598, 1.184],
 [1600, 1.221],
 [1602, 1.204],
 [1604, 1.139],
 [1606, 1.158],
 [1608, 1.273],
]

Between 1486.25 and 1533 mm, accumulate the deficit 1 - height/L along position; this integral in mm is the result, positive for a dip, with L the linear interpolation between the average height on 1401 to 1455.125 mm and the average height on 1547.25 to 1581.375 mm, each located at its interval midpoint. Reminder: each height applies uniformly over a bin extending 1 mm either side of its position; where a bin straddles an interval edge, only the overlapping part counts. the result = 6.7 mm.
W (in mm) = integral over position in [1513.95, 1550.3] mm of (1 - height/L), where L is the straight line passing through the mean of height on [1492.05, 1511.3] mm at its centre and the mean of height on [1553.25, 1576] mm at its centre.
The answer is 3.46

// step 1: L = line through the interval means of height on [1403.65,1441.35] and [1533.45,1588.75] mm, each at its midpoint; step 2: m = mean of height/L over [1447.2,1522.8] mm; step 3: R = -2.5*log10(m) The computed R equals 0.07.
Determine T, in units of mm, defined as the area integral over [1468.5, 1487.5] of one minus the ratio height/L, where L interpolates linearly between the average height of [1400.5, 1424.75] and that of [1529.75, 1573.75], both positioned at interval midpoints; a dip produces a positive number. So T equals -0.50 mm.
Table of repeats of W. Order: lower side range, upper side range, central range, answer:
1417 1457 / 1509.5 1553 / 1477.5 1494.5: -1.6 mm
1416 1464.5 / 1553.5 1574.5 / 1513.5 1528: 4.6 mm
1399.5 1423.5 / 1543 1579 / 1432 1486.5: -0.8 mm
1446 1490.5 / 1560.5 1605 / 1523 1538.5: 0.8 mm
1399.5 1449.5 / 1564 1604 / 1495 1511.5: 1.4 mm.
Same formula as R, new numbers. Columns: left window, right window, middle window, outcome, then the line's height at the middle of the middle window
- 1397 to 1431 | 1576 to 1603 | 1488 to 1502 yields 0.030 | 1.2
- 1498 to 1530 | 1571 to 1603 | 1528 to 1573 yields -0.110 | 1.06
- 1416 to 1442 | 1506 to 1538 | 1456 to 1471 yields -0.129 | 1.11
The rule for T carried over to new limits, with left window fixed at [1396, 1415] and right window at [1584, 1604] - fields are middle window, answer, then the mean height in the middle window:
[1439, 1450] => -0.1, 1.22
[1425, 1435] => 0.3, 1.19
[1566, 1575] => -0.1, 1.19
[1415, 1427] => 0.1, 1.21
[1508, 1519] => 4.3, 0.728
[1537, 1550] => 0.1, 1.18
